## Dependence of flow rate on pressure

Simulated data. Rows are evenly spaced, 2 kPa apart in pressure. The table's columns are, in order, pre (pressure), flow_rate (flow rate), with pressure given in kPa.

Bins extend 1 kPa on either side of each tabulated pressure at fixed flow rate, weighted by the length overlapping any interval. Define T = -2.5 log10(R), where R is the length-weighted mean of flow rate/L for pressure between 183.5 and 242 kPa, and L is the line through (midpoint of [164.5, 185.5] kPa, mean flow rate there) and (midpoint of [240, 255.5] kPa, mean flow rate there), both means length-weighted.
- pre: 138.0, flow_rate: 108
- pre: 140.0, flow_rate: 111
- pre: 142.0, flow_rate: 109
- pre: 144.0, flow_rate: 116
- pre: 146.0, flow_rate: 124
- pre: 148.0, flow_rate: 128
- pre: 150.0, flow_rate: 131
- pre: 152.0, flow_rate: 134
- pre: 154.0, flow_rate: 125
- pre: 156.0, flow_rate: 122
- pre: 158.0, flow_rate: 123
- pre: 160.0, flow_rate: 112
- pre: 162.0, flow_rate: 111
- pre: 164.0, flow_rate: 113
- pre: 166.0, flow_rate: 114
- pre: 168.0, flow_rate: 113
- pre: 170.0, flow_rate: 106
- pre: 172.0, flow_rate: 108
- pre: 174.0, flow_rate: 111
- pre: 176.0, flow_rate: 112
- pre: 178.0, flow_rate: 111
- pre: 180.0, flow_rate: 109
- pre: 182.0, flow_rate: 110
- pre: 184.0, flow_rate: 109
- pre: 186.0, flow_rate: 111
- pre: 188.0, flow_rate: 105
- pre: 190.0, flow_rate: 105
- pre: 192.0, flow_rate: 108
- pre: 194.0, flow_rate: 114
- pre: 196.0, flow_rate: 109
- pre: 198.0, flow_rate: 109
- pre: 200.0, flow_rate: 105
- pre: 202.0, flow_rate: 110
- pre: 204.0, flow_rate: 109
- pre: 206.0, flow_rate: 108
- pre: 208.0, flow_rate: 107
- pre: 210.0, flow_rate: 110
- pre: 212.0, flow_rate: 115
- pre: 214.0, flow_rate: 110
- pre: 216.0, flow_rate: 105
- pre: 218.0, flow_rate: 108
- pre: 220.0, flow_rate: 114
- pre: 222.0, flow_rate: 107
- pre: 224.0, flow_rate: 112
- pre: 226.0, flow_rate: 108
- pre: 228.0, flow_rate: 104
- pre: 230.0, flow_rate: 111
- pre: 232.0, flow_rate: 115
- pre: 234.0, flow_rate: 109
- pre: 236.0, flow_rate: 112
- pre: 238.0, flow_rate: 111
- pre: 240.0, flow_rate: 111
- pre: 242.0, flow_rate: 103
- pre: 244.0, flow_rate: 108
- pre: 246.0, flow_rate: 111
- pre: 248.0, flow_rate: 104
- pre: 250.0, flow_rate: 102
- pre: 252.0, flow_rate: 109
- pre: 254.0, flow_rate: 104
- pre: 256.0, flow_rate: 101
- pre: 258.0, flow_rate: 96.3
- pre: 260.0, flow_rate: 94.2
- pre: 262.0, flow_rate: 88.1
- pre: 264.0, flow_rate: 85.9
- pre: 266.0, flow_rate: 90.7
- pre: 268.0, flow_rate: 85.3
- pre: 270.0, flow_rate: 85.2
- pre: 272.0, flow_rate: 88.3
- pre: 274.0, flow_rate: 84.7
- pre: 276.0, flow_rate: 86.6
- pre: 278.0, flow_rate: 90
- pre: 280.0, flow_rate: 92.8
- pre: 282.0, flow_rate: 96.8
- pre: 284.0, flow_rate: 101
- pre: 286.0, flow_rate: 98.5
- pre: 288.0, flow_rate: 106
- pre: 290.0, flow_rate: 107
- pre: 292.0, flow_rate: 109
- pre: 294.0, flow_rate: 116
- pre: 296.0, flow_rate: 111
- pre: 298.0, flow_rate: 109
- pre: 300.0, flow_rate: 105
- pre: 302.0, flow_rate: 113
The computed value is -0.01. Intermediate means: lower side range 110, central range 109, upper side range 106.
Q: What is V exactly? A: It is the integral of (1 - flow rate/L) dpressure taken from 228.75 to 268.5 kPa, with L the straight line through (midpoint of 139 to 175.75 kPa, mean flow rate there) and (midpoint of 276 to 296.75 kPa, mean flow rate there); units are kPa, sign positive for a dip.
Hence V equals 1.37 kPa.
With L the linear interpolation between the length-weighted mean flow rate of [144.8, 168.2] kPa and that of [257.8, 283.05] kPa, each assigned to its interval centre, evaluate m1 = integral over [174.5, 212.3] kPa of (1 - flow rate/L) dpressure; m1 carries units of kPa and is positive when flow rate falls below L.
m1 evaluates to 0.53 kPa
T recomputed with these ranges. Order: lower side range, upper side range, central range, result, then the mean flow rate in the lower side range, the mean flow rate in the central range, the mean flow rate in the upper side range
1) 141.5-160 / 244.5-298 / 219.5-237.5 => -0.03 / 123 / 110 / 98.2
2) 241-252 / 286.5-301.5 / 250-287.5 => 0.15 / 106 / 93.6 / 109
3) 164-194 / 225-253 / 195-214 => 0.00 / 110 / 109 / 108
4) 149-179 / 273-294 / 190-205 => 0.02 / 116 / 109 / 98.1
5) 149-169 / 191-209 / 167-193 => 0.05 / 120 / 109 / 109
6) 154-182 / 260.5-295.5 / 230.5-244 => -0.09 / 113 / 110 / 95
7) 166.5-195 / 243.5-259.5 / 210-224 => -0.03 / 110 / 110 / 104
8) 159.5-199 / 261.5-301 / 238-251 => -0.05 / 110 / 107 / 97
